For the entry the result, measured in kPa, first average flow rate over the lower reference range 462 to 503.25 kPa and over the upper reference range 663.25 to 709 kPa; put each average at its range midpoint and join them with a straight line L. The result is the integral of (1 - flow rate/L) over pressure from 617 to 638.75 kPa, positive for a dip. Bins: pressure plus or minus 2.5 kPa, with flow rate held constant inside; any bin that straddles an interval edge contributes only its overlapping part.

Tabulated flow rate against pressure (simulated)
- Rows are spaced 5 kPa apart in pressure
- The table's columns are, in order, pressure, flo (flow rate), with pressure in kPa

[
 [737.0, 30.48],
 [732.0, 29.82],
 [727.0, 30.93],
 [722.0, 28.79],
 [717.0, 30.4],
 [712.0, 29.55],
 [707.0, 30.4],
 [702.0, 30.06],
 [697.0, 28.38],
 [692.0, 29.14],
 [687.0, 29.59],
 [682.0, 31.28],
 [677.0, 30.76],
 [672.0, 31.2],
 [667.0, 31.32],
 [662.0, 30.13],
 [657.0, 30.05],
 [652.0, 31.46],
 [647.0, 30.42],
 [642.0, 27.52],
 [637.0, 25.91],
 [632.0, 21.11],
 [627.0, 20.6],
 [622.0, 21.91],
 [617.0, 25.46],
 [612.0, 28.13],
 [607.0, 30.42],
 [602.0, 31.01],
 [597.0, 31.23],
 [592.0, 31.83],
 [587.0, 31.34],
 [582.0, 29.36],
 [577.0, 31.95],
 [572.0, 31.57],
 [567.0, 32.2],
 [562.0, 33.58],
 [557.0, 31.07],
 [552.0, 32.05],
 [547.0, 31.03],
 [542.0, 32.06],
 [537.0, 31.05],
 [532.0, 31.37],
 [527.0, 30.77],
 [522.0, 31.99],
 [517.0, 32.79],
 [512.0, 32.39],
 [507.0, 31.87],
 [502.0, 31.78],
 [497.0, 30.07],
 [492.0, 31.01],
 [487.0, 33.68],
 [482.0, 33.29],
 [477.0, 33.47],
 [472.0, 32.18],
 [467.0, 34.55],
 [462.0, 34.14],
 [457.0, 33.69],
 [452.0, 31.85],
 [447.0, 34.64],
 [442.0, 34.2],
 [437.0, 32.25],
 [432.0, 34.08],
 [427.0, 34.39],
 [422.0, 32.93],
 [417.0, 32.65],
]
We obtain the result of 5.8 kPa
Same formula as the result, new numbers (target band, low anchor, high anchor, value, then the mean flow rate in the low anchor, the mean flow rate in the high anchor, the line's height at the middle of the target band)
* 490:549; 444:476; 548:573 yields 2.04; 33.5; 32.1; 32.7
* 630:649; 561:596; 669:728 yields 2.79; 31.6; 30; 30.8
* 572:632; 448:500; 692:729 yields 5.55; 32.8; 29.7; 31.2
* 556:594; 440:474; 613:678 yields -2.38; 33.6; 27.5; 29.8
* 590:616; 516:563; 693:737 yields 0.67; 31.7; 29.8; 31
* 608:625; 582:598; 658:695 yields 2.99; 31.2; 30.4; 30.9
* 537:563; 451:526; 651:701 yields 0.03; 32.6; 30.3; 31.8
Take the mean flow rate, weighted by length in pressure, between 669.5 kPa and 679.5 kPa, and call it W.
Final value 31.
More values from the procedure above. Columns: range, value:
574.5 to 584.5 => 30.7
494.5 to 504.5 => 30.9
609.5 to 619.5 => 26.8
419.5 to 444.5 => 33.6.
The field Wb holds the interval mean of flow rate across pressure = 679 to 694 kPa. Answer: 30.1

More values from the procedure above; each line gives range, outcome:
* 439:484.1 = 33.5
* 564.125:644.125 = 28.3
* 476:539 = 31.9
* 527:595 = 31.5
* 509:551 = 31.7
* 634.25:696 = 29.8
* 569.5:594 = 31.2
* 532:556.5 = 31.5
